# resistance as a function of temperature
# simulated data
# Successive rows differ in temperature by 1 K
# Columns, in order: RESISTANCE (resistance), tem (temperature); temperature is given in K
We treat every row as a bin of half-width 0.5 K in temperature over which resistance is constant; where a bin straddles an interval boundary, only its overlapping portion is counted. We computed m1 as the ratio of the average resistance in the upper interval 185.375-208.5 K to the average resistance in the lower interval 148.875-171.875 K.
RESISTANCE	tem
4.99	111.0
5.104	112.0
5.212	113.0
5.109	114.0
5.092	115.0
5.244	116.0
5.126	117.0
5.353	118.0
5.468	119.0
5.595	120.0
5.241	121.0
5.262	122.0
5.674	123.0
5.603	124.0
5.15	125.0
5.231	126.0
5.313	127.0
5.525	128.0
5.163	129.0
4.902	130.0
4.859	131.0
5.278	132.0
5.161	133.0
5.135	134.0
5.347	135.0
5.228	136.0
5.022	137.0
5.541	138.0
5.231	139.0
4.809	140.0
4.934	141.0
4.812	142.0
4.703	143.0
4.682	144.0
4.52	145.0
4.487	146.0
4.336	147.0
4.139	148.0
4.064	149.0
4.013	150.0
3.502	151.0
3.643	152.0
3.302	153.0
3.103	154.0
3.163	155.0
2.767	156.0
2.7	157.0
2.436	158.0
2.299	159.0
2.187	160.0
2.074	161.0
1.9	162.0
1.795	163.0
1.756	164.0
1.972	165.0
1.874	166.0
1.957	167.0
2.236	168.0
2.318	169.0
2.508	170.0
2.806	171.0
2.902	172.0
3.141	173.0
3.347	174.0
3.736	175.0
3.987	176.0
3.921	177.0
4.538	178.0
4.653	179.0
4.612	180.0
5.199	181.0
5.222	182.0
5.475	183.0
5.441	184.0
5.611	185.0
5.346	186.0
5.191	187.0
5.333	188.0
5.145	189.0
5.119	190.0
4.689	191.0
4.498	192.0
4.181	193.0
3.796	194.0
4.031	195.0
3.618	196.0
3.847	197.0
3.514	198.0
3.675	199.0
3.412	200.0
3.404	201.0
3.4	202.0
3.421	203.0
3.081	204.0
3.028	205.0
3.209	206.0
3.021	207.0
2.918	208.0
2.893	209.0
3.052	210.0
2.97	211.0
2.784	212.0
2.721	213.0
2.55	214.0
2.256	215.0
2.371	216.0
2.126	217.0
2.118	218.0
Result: 1.5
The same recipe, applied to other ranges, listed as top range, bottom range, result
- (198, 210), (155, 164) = 1.41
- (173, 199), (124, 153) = 0.94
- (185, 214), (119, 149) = 0.75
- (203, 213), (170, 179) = 0.85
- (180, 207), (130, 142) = 0.84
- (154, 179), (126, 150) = 0.56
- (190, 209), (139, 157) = 0.89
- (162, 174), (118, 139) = 0.44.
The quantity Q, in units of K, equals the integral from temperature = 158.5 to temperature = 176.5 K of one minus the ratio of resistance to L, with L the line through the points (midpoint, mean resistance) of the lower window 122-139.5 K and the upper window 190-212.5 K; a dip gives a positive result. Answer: 7.6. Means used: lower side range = 5.26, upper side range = 3.51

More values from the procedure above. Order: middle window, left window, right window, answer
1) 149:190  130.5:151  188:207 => 7.23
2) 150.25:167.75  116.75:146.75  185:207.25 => 8.13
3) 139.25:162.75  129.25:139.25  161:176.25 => 2.17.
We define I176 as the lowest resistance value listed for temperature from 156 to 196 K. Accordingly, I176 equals 1.756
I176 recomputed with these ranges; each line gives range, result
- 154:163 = 1.795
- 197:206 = 3.028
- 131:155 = 3.103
